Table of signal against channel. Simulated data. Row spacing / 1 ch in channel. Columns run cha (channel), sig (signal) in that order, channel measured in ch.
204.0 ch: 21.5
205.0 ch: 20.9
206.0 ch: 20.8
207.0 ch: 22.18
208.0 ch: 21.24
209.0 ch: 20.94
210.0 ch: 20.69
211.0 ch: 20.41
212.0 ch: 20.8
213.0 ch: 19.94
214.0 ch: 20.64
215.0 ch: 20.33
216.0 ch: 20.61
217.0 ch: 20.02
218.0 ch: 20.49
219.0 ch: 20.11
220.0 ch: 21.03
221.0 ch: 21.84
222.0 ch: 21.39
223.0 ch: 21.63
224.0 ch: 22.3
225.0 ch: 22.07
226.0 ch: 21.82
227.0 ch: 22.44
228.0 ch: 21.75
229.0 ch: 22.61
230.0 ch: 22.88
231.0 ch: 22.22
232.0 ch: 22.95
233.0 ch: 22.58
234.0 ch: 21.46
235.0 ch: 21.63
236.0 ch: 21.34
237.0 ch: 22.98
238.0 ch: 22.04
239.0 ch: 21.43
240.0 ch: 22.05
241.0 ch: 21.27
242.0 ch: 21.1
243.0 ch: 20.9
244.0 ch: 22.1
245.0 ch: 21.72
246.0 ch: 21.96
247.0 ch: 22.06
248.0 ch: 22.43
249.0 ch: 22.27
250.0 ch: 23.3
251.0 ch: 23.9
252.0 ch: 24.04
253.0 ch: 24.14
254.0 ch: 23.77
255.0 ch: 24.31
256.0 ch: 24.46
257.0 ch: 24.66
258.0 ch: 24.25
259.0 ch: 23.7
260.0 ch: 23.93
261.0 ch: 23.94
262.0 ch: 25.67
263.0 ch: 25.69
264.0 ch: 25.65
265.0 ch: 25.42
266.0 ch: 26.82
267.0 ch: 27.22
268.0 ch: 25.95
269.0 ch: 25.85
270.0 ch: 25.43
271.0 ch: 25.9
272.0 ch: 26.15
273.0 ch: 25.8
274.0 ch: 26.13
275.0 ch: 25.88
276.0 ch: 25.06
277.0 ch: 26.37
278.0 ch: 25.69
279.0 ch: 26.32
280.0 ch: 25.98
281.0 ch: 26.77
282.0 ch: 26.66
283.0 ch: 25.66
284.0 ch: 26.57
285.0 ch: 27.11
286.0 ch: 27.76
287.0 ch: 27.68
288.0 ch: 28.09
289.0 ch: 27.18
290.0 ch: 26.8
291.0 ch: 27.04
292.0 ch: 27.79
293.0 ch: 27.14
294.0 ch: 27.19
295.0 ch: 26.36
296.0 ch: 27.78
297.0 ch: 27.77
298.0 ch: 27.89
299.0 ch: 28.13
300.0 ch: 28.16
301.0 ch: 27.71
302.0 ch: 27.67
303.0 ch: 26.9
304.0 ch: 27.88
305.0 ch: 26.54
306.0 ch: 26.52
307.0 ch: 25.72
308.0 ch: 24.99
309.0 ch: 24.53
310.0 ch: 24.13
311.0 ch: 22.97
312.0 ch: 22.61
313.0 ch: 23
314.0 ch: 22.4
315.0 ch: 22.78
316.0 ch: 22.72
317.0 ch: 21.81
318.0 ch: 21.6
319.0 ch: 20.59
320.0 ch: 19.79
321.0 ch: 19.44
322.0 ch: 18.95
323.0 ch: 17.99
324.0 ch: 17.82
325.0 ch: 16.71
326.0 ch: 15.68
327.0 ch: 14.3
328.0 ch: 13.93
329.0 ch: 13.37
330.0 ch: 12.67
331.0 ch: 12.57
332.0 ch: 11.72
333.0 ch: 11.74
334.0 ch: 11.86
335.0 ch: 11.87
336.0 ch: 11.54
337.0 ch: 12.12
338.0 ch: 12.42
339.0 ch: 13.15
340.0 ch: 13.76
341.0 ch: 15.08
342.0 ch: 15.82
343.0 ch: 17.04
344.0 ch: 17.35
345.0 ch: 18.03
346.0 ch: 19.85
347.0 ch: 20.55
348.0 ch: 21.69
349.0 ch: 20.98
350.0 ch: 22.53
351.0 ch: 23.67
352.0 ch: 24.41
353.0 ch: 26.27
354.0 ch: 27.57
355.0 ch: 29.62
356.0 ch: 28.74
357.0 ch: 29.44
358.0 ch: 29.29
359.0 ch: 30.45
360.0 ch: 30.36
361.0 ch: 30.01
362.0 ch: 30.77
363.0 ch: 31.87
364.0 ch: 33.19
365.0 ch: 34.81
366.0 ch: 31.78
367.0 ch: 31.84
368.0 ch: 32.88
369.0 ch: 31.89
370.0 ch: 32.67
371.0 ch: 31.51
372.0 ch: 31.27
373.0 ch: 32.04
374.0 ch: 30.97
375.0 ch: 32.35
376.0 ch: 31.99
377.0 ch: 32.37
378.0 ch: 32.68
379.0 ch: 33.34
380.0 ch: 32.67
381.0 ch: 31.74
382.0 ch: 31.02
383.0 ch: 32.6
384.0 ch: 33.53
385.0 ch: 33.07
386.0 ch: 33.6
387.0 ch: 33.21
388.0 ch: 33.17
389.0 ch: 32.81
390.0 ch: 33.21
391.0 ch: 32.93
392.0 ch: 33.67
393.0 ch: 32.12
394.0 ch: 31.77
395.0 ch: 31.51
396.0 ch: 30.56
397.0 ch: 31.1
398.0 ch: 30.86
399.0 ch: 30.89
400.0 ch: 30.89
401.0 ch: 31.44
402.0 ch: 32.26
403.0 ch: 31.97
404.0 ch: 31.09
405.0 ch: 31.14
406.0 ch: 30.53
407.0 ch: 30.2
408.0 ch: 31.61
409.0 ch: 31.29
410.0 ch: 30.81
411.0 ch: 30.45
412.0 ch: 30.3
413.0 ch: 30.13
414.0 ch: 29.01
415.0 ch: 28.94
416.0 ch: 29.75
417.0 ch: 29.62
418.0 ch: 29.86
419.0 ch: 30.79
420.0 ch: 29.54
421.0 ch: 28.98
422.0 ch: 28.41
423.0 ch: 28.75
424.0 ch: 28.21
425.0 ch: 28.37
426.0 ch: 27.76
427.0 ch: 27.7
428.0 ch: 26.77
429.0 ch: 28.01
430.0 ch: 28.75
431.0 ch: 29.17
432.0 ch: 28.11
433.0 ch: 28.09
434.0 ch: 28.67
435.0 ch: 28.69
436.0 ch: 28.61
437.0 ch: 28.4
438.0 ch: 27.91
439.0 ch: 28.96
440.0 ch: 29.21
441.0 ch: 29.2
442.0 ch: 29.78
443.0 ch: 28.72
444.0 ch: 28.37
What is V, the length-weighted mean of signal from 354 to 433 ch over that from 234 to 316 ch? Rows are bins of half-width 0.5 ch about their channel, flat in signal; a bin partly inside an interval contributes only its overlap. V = 1.24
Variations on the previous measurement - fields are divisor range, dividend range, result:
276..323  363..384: 1.27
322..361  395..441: 1.56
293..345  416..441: 1.42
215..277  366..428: 1.34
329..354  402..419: 1.82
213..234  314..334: 0.80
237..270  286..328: 1.01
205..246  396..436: 1.38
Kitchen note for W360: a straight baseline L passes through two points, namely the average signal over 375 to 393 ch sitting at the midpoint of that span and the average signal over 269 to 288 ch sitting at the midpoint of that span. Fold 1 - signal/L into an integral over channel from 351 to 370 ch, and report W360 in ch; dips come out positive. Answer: 0.71 ch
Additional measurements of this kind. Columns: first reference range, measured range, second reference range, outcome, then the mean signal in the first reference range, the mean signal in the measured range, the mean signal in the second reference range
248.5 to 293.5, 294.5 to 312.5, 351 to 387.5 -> 0.8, 25.7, 26.3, 31.2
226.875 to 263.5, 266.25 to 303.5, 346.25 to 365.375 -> -3.4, 22.9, 26.8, 27.5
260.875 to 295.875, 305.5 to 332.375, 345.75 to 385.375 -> 7.9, 26.4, 19.7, 29.8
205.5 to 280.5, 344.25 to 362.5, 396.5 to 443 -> 1.0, 23.1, 25.7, 29.6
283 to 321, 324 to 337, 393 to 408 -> 6.6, 25.6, 13.3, 31.2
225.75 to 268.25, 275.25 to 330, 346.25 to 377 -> 4.0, 23.2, 24.1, 29.2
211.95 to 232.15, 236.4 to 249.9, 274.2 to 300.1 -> 0.7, 21.4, 21.9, 26.9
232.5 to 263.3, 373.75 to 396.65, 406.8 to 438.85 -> -3.9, 22.9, 32.5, 29.1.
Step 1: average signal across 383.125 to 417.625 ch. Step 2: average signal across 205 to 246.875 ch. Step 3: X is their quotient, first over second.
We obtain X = 1.46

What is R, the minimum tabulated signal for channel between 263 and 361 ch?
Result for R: 11.54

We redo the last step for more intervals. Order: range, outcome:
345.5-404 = 19.85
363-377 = 30.97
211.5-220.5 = 19.94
